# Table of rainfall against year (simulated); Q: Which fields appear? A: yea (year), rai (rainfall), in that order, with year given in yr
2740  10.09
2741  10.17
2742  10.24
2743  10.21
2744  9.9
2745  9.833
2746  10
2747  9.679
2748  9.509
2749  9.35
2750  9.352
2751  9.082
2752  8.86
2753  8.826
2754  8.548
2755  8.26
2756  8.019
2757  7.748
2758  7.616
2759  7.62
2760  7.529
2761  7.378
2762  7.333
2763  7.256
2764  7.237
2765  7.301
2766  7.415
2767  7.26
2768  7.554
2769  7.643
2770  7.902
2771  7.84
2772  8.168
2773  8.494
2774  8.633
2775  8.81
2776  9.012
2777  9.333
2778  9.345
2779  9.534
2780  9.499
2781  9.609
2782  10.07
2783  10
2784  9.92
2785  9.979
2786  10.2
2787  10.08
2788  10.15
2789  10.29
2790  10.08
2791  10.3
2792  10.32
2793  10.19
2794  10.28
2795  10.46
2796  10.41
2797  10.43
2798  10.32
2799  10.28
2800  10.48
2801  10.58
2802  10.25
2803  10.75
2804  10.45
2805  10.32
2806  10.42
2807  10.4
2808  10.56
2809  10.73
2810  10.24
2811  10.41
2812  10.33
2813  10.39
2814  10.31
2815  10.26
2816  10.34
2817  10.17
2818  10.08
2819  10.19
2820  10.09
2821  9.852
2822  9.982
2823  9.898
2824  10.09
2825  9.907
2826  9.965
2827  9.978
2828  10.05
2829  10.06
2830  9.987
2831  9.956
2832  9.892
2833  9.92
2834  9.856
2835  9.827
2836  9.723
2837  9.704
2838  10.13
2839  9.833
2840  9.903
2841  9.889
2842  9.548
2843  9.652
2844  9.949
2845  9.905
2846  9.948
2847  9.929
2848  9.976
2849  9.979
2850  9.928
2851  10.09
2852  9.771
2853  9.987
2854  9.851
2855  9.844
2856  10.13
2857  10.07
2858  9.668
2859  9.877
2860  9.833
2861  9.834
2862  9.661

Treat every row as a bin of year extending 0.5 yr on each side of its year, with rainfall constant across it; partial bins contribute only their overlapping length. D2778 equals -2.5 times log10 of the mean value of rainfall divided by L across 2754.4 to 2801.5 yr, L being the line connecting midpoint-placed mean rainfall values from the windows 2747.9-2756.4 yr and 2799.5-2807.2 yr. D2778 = 0.08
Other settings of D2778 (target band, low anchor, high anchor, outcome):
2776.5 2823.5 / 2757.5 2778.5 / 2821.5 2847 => -0.149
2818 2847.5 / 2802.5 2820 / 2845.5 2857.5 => 0.025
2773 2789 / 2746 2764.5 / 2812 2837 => -0.073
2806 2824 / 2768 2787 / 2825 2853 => -0.073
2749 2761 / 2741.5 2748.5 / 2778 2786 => 0.187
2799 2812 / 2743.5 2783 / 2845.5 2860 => -0.139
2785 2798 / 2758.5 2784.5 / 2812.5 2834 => -0.139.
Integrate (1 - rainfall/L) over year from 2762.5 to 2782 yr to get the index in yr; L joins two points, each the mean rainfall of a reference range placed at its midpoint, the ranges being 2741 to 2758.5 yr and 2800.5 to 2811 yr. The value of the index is 2.69 yr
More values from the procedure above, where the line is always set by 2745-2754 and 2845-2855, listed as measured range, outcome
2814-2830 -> -0.50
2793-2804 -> -0.91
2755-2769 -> 2.80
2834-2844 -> 0.06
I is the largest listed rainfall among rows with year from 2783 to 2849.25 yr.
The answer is 10.75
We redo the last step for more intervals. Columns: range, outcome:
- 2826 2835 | 10.06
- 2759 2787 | 10.2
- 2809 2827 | 10.73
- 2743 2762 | 10.21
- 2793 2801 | 10.58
